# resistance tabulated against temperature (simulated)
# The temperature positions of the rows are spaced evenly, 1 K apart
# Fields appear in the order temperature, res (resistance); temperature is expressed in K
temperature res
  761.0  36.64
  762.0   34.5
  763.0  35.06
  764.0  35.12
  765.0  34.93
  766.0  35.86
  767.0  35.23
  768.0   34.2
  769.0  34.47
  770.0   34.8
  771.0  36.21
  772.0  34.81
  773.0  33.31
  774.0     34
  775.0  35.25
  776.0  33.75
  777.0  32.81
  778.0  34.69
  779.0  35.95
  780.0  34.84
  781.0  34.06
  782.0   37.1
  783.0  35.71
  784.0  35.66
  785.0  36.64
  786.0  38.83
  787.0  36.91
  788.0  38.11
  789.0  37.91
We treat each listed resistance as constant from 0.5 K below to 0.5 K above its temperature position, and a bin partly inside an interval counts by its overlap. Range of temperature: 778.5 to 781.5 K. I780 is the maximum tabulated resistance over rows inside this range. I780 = 35.95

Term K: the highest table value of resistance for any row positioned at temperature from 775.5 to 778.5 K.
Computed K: 34.69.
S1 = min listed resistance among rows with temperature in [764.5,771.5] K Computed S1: 34.2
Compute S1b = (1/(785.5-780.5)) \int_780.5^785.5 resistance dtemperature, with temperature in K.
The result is 35.8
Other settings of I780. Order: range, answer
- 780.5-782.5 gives 37.1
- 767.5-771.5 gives 36.21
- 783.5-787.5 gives 38.83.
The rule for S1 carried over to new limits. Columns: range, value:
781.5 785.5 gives 35.66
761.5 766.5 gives 34.5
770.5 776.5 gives 33.31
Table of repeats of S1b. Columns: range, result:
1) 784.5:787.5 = 37.5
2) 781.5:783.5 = 36.4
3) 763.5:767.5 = 35.3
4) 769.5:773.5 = 34.8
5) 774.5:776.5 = 34.5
